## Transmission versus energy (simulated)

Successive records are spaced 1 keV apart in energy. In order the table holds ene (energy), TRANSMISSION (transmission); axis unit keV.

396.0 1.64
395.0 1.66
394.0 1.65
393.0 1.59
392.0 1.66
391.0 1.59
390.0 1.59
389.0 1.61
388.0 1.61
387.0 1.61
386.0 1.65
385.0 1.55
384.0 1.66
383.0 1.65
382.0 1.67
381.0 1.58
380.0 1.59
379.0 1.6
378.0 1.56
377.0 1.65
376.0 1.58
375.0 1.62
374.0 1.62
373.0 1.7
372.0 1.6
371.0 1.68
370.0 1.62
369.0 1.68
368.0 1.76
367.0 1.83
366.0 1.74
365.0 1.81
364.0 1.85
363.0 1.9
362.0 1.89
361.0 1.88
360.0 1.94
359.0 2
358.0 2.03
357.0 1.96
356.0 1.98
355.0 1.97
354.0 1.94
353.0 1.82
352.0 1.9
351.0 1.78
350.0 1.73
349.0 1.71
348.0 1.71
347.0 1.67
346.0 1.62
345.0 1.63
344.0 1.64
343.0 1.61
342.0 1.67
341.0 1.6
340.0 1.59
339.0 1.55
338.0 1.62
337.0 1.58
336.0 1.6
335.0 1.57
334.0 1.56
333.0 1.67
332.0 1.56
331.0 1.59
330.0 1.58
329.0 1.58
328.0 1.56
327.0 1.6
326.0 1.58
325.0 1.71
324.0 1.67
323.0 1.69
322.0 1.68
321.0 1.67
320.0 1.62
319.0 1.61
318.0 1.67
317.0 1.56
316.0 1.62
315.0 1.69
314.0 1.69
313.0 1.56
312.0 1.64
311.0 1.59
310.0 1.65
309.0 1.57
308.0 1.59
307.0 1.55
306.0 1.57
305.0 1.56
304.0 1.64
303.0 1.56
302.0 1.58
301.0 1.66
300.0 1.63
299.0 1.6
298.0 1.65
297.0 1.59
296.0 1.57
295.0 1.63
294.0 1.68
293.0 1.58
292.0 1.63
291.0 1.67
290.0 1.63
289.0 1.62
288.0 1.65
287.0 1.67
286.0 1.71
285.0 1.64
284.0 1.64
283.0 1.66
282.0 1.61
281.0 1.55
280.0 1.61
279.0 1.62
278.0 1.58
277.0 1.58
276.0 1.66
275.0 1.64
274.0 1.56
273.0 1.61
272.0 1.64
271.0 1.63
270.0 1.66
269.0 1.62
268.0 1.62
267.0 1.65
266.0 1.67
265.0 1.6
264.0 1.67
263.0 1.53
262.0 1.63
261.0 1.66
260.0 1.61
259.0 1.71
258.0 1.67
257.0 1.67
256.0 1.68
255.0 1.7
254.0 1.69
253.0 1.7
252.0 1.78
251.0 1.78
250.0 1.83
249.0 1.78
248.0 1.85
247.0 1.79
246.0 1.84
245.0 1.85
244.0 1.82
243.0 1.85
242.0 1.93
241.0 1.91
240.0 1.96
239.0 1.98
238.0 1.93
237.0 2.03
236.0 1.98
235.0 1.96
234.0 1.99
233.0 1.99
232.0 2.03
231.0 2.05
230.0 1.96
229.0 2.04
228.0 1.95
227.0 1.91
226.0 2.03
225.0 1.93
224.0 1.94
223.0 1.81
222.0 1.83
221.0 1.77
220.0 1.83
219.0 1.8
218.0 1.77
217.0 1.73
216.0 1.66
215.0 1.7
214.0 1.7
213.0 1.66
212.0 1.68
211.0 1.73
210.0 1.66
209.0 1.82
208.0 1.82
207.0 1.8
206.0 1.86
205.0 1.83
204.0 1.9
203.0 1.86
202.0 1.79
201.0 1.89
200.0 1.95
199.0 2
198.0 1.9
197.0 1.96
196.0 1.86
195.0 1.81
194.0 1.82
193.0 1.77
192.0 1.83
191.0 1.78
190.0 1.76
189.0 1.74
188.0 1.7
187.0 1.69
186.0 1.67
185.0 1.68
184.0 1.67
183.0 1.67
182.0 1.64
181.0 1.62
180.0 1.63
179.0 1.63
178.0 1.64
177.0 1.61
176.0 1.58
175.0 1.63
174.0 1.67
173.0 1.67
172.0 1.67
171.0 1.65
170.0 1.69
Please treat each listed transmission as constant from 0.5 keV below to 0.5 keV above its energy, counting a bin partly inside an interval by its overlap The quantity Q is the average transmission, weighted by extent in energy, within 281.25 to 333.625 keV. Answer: 1.62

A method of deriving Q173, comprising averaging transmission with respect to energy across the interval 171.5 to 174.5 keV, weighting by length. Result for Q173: 1.67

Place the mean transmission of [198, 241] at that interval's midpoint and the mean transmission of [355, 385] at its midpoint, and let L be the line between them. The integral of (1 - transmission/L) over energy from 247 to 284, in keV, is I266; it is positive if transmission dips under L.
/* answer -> 3.5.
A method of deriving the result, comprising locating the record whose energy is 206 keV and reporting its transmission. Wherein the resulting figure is 1.86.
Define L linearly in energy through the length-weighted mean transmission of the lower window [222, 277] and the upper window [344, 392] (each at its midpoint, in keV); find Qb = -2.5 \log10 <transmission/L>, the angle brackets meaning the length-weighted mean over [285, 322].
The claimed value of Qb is 0.09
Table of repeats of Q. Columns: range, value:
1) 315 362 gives 1.7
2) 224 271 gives 1.81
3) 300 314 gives 1.6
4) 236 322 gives 1.68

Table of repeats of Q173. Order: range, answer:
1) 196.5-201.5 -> 1.94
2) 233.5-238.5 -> 1.98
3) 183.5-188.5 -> 1.68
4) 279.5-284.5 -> 1.61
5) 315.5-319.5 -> 1.62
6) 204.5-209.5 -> 1.83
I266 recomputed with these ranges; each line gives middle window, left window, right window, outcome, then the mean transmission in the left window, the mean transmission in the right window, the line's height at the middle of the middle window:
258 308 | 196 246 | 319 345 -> 3.04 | 1.87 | 1.61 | 1.73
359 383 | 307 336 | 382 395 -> -1.41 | 1.62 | 1.62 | 1.62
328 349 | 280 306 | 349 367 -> 2.25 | 1.62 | 1.88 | 1.8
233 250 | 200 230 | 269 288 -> -1.59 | 1.82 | 1.63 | 1.74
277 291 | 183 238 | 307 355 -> 0.75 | 1.84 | 1.65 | 1.72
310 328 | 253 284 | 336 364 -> 0.88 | 1.63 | 1.77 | 1.72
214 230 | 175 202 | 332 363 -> -0.89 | 1.75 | 1.75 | 1.75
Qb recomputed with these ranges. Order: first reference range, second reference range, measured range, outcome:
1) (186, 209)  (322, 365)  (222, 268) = -0.02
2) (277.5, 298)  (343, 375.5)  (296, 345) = 0.06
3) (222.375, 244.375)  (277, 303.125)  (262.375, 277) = 0.08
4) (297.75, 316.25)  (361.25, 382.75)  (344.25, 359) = -0.10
